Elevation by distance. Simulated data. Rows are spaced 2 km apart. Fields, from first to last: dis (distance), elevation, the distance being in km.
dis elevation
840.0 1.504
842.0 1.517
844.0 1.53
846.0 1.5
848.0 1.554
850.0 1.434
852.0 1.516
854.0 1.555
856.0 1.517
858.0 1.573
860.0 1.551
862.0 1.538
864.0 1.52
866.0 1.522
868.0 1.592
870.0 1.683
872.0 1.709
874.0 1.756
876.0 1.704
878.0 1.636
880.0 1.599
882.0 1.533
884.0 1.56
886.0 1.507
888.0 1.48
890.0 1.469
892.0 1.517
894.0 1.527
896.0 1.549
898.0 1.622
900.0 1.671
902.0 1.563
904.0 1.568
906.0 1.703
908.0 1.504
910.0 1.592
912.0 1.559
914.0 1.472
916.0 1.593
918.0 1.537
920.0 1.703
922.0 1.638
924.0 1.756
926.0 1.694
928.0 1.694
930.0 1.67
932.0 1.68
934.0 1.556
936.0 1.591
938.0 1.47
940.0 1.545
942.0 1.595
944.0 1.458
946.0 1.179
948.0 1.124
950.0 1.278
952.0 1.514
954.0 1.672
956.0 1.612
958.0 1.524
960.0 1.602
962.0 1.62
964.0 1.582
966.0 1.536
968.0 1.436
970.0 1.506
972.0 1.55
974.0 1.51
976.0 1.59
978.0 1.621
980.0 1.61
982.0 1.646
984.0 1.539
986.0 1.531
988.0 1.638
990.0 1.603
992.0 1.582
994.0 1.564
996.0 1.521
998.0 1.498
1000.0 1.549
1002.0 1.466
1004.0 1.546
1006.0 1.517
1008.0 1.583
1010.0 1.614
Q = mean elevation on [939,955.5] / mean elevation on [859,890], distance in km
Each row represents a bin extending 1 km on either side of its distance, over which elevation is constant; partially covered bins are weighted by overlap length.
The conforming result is 0.9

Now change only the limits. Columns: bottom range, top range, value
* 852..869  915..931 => 1.08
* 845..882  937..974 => 0.94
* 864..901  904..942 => 1.01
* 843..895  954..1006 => 1.00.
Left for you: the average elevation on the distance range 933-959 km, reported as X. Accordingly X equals 1.47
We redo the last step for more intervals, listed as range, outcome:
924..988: 1.54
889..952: 1.55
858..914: 1.58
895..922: 1.59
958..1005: 1.56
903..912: 1.59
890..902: 1.57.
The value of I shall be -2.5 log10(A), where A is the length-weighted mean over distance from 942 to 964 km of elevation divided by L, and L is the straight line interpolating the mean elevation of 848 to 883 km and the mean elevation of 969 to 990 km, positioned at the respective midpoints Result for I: 0.08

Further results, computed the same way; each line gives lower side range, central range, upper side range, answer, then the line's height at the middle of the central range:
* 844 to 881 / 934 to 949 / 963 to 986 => 0.095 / 1.56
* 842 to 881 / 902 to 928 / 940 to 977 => -0.055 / 1.53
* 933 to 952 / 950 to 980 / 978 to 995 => -0.031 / 1.51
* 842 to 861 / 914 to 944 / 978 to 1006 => -0.046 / 1.55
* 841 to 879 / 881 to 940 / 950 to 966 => -0.010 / 1.57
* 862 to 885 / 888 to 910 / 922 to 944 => 0.035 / 1.62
